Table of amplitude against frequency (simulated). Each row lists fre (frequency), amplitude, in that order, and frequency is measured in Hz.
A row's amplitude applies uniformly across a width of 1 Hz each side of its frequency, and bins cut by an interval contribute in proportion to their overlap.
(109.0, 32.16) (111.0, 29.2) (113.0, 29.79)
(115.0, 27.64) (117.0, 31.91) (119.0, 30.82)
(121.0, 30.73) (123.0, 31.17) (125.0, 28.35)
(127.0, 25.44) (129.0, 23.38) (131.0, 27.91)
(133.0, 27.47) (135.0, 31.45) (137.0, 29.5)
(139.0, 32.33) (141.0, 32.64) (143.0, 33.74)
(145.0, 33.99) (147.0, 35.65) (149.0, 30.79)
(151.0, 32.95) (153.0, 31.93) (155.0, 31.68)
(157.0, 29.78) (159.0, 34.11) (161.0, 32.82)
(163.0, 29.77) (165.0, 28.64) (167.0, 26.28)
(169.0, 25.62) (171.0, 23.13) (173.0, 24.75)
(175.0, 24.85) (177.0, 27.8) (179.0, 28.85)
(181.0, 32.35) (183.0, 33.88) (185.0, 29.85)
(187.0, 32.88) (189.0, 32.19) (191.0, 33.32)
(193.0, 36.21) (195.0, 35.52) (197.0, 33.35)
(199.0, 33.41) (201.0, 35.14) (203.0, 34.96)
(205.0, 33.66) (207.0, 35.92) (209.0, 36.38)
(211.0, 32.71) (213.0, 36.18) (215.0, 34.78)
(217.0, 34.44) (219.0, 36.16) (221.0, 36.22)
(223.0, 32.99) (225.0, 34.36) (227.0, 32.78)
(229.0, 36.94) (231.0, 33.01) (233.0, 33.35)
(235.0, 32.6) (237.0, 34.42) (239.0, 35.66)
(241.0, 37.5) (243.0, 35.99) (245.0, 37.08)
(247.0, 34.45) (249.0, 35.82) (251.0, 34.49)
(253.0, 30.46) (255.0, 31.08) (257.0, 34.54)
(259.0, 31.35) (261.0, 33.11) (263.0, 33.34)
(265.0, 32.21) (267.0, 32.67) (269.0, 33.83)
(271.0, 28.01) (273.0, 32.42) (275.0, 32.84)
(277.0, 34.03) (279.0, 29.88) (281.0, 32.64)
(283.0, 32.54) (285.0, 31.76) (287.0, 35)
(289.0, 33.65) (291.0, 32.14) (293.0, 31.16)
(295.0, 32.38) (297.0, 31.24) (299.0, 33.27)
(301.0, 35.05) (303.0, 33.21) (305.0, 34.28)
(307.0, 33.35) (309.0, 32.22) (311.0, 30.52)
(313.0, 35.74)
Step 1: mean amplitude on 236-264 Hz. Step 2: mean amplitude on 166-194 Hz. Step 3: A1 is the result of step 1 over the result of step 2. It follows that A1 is 1.16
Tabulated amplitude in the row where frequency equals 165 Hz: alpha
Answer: 28.64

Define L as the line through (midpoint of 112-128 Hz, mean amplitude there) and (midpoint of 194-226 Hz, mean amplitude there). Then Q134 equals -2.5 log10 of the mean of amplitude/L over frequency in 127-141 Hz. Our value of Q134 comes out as 0.06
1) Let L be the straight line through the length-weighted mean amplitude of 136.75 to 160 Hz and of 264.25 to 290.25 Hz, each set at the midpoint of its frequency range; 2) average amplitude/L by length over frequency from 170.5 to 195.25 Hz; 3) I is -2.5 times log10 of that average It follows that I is 0.07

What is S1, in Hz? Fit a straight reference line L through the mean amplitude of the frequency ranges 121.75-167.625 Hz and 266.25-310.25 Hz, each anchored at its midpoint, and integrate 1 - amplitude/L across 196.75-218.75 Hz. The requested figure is -2.3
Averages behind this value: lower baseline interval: 30.5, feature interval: 34.7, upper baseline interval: 32.6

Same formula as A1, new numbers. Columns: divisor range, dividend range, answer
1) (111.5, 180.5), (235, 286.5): 1.12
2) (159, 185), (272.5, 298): 1.14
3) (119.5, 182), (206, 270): 1.15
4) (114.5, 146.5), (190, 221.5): 1.16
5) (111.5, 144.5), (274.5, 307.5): 1.11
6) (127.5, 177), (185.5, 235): 1.16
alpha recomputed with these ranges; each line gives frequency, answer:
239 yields 35.66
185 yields 29.85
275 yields 32.84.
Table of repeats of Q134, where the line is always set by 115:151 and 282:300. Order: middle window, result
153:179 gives 0.089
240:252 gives -0.126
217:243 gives -0.097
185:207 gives -0.089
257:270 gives -0.023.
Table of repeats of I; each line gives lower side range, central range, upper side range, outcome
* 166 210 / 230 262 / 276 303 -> -0.063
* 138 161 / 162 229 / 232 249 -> 0.060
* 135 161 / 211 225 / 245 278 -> -0.070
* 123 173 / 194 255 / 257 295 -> -0.106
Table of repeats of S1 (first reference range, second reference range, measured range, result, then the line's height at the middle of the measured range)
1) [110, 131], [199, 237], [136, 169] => -0.9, 30.7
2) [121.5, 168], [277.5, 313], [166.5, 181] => 2.2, 30.9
